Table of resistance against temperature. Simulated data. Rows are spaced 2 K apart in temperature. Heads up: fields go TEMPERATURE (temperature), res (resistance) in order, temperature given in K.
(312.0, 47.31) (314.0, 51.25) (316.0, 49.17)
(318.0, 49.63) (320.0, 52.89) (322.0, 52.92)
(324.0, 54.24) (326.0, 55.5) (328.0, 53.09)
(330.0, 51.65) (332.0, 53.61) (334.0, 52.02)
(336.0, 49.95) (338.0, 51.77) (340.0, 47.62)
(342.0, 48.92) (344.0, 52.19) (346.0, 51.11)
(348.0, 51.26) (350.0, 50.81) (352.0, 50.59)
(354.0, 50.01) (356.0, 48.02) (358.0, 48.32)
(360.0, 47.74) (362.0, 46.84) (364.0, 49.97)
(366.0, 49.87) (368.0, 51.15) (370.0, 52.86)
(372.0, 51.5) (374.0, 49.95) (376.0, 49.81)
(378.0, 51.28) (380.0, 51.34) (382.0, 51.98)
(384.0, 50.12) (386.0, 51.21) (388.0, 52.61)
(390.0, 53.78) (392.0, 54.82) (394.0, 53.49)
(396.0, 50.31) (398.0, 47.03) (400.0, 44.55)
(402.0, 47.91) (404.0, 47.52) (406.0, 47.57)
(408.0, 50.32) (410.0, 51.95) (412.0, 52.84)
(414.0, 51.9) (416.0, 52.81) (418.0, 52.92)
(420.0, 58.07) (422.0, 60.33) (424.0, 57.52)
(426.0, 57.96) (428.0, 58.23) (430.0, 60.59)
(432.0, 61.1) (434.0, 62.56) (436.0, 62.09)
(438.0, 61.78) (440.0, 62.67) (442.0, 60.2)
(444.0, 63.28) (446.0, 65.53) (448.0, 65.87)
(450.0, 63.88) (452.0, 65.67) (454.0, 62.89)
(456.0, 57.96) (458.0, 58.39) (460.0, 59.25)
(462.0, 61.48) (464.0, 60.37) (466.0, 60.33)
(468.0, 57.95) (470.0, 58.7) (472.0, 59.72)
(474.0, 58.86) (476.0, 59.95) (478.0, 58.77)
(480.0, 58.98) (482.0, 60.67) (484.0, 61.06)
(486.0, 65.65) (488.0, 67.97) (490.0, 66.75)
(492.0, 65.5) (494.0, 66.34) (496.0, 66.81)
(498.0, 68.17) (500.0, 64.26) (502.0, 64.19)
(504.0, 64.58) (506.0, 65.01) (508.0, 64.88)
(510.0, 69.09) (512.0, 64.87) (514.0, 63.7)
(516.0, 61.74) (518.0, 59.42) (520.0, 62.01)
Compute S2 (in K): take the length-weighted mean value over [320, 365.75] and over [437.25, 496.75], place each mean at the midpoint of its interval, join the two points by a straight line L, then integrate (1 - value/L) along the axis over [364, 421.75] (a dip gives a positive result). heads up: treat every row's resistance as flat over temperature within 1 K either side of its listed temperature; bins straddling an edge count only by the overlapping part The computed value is 4.3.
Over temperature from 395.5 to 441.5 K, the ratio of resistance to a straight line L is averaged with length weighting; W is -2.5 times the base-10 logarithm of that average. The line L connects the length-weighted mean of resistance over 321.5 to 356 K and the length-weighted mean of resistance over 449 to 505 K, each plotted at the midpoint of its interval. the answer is 0.06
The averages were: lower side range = 51.5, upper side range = 62.3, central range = 54.9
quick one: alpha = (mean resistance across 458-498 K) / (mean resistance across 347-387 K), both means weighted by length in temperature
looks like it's 1.2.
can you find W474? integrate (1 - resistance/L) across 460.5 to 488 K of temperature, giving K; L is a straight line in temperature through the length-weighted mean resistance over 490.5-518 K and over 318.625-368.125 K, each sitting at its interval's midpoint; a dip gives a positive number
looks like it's 0.9 K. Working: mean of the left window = 50.9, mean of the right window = 65.1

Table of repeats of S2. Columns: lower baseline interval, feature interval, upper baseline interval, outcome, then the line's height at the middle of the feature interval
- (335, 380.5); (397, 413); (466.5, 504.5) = 1.8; 54.8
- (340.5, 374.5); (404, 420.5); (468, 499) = 1.1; 55.6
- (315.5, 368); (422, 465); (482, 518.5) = -1.1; 59.9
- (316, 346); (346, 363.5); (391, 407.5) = 0.5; 50.9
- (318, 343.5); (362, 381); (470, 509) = 1.5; 54.9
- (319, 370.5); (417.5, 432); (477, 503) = 0.0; 58.3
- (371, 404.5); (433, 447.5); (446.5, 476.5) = -1.2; 57.9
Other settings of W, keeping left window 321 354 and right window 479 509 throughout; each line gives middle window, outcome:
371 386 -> 0.09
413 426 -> 0.05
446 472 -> 0.01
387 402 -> 0.11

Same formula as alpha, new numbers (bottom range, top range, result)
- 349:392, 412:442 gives 1.16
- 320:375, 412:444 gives 1.15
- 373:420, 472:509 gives 1.25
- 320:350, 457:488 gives 1.16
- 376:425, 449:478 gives 1.16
